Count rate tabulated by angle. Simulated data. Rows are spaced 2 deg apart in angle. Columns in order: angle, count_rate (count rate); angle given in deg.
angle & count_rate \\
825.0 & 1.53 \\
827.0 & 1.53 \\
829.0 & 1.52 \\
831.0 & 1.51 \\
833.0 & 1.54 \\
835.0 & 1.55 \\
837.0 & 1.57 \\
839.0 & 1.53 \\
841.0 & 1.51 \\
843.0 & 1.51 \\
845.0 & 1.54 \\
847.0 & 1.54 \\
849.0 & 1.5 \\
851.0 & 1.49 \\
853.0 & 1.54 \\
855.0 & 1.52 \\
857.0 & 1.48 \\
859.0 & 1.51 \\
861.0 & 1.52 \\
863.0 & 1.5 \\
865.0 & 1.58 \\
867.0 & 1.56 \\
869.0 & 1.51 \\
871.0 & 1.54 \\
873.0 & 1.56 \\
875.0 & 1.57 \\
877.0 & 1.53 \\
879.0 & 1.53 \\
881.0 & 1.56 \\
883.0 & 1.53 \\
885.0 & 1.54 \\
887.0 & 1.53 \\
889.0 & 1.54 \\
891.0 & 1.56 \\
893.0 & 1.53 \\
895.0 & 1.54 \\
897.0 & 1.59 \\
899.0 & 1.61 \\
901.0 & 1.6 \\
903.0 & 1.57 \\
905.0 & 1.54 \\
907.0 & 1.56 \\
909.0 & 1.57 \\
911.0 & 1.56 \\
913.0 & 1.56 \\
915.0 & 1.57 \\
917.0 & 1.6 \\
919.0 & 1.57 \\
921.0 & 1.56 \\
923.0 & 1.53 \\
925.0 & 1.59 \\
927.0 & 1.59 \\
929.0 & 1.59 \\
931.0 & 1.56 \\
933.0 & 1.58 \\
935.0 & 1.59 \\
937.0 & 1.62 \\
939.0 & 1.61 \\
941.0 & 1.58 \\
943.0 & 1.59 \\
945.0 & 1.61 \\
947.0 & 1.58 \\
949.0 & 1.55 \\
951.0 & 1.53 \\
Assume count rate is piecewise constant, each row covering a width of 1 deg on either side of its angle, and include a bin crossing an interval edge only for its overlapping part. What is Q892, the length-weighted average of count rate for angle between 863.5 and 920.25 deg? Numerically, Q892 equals 1.56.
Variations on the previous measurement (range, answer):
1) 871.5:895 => 1.54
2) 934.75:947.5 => 1.6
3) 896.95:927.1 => 1.57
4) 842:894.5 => 1.53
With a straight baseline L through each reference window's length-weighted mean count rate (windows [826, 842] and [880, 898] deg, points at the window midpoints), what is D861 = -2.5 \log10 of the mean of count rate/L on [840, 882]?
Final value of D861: 0.01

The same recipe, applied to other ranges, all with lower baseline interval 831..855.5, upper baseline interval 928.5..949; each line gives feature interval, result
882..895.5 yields 0.01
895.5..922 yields 0.00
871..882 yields 0.00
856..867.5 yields 0.01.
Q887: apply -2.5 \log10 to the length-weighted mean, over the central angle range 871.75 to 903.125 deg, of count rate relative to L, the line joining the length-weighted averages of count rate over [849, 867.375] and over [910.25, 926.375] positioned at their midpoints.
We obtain -0.01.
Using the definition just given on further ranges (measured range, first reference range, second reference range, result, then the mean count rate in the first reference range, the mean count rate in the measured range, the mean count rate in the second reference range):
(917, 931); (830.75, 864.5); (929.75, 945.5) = 0.01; 1.52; 1.57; 1.59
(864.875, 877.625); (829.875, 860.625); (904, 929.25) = -0.01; 1.52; 1.55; 1.57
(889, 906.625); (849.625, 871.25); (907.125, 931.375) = -0.01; 1.52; 1.57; 1.57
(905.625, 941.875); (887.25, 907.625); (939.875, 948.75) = 0.00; 1.56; 1.58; 1.59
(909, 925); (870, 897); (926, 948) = 0.01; 1.54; 1.57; 1.59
